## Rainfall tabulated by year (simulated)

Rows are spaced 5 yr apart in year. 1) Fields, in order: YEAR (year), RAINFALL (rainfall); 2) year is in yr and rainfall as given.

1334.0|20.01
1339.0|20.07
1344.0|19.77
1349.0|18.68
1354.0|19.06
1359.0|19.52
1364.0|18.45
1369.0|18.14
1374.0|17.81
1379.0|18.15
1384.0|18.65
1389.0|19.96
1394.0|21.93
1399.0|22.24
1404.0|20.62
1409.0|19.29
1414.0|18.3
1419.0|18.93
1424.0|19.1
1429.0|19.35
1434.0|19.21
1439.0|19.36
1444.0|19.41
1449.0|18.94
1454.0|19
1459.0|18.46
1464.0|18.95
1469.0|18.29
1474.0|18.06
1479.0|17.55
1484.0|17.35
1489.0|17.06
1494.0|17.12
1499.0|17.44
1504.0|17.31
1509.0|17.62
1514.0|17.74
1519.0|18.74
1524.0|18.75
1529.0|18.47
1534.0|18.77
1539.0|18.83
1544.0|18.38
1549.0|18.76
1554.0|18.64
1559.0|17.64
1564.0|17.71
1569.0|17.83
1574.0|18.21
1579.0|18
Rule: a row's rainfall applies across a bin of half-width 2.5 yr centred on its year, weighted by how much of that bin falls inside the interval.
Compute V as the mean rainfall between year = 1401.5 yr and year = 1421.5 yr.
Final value 19.3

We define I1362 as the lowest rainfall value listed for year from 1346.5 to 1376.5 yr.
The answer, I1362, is 17.81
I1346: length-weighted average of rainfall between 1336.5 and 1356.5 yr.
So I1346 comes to 19.4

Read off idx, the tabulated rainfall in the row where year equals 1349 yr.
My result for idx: 18.68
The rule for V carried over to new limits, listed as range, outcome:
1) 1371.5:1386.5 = 18.2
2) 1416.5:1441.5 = 19.2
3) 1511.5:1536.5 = 18.5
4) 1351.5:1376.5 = 18.6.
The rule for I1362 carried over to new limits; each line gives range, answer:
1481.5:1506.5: 17.06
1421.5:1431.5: 19.1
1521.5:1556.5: 18.38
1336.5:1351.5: 18.68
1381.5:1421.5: 18.3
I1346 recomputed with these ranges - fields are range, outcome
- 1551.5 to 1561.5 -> 18.1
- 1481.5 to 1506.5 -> 17.3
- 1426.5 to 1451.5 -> 19.3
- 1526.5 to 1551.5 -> 18.6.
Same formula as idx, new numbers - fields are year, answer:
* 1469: 18.29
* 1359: 19.52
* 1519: 18.74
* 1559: 17.64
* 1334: 20.01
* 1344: 19.77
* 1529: 18.47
